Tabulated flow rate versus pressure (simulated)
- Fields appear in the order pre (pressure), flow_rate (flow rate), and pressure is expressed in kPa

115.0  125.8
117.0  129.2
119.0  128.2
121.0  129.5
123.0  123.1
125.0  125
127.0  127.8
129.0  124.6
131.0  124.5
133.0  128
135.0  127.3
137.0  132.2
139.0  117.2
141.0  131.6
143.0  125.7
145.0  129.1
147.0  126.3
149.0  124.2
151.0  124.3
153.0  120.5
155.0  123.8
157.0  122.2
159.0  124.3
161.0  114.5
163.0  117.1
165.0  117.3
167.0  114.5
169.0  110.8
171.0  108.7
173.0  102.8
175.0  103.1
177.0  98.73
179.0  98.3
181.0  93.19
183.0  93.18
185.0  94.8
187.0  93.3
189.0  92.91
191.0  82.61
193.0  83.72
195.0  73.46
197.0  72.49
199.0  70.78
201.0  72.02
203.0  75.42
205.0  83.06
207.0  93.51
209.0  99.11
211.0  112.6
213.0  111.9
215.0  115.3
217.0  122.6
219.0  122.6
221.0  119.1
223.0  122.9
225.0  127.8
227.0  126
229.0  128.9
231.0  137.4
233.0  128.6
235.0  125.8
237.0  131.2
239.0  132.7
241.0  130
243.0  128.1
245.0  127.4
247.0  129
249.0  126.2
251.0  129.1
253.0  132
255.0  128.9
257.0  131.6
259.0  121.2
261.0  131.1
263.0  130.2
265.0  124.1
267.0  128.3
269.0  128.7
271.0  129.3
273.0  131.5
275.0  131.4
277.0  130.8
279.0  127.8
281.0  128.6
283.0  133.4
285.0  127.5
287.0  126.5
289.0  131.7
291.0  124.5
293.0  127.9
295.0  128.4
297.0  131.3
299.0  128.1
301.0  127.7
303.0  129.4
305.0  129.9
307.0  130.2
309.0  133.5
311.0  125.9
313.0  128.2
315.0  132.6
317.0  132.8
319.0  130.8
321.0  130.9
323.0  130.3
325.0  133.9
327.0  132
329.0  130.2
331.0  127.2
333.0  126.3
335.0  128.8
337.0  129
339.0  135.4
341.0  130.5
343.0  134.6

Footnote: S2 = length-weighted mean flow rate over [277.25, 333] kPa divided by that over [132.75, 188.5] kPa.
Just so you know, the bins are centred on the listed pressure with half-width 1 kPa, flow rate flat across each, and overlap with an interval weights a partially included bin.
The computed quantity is 1.1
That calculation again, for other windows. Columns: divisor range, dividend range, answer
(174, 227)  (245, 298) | 1.32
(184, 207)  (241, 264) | 1.57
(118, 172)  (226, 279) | 1.05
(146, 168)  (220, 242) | 1.06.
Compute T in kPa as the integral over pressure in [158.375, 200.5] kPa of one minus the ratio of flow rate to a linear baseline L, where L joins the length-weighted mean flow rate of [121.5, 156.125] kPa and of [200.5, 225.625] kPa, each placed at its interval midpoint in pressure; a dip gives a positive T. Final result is 6.5 kPa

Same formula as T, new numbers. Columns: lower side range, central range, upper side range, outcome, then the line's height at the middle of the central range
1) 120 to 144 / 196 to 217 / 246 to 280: 5.9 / 128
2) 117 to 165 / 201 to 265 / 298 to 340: 3.5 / 128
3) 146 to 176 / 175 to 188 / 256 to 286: 2.5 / 119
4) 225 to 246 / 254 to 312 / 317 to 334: 0.5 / 130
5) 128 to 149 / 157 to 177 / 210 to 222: 1.8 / 123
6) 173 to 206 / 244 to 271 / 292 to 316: -3.9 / 112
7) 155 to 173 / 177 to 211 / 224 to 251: 9.6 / 121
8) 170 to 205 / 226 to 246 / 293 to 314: -4.6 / 106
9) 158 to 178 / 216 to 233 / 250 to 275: -0.6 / 122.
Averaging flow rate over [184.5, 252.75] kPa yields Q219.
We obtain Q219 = 110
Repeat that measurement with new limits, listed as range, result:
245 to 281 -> 129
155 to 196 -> 103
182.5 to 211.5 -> 85.6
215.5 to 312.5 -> 128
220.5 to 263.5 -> 129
